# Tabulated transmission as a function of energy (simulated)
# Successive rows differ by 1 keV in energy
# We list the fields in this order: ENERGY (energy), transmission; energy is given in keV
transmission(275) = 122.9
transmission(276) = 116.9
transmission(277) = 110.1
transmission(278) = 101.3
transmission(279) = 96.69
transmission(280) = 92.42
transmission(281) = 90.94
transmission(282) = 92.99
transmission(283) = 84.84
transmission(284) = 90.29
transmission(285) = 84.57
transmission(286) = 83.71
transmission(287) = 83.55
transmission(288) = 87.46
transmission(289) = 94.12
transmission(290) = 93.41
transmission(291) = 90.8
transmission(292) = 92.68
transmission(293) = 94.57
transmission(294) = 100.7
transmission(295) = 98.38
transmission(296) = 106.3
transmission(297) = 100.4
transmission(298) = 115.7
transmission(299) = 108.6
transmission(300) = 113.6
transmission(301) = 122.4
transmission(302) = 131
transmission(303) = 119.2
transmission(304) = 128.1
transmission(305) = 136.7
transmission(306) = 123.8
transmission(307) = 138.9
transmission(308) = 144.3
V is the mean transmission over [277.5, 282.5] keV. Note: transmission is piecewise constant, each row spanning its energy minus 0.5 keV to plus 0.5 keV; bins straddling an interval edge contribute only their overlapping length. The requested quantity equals 94.9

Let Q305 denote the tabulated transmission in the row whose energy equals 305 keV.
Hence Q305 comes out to 136.7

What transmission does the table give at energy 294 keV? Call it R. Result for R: 100.7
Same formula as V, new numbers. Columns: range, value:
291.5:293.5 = 93.6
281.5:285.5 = 88.2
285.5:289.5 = 87.2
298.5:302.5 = 119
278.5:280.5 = 94.6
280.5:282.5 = 92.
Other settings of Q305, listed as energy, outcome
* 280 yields 92.42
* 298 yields 115.7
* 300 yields 113.6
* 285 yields 84.57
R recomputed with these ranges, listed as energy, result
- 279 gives 96.69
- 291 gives 90.8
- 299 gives 108.6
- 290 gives 93.41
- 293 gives 94.57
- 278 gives 101.3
